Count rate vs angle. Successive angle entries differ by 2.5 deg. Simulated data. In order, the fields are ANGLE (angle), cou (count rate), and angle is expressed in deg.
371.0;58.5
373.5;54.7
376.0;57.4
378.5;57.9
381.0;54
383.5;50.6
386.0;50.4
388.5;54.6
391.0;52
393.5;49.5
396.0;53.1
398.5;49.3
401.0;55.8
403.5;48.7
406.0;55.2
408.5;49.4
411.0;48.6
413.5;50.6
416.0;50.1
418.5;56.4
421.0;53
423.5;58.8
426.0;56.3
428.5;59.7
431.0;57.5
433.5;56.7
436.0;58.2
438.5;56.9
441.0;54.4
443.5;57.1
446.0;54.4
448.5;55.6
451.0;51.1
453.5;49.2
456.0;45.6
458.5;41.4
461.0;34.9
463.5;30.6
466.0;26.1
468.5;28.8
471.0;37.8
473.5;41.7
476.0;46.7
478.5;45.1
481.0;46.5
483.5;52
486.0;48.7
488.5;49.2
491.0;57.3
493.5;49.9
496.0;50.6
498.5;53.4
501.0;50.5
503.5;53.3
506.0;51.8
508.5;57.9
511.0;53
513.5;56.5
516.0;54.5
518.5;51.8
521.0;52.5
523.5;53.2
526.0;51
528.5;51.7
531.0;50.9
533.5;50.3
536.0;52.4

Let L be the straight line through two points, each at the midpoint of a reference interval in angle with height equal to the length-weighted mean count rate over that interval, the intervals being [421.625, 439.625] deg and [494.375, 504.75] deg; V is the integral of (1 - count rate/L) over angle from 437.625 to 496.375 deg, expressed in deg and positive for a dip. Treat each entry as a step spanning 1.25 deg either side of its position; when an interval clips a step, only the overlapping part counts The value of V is 9.0 deg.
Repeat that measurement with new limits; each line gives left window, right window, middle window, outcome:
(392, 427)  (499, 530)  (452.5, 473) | 6.2 deg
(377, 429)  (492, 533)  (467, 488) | 3.7 deg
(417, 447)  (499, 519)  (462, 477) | 5.5 deg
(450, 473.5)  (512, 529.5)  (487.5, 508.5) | -2.2 deg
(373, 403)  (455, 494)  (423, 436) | -2.6 deg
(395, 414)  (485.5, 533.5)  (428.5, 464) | 0.5 deg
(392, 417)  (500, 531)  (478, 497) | 0.9 deg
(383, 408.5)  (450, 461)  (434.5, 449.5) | -3.0 deg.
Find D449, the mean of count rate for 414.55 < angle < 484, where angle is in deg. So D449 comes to 48.6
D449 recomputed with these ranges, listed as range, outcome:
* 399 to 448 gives 54.6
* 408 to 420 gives 51.2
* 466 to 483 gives 40.5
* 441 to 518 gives 47.9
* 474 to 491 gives 48.4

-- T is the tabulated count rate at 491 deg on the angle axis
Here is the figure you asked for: 57.3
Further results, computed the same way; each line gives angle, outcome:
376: 57.4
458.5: 41.4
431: 57.5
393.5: 49.5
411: 48.6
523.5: 53.2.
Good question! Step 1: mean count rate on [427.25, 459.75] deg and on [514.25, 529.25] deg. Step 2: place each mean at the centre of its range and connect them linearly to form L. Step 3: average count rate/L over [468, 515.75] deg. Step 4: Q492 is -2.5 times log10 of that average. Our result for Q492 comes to 0.076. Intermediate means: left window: 53.7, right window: 52.6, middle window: 49.4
